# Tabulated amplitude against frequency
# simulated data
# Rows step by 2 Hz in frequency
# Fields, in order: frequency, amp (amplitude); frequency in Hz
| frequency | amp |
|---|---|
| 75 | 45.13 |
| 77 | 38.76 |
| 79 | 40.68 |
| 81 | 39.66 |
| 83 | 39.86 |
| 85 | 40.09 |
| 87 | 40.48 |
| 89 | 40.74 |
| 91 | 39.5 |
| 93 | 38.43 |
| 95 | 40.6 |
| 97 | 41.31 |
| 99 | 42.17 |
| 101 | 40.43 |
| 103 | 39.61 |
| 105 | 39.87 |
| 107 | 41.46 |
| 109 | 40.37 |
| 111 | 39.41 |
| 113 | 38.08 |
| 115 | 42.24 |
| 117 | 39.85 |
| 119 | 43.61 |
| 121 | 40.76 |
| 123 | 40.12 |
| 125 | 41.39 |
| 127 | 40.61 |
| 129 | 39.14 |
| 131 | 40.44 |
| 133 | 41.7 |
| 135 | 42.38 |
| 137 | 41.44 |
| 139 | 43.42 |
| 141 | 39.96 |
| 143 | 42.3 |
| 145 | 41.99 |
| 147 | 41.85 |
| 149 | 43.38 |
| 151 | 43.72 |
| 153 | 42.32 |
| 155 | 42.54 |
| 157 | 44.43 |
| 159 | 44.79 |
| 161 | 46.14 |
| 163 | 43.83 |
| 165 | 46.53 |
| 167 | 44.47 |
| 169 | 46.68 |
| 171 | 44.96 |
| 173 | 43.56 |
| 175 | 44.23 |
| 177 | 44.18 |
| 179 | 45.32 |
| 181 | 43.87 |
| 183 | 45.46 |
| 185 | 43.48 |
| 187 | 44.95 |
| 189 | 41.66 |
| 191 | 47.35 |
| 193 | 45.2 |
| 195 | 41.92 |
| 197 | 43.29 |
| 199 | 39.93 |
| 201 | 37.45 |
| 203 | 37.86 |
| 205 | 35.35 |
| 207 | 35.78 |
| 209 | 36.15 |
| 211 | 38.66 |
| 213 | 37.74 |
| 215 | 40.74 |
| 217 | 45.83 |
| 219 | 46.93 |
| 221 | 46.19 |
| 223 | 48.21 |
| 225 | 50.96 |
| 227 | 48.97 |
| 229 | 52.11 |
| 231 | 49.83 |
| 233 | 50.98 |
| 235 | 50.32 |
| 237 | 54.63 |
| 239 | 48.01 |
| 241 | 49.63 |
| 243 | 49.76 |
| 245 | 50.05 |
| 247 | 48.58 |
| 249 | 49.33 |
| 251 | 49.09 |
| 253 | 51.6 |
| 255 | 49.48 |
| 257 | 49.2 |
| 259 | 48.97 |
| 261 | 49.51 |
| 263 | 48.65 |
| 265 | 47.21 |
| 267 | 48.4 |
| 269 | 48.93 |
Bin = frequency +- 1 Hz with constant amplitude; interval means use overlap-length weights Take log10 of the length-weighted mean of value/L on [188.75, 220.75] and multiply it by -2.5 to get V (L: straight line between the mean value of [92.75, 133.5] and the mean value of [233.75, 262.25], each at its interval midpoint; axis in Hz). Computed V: 0.149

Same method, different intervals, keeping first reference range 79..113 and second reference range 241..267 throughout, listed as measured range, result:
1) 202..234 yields 0.08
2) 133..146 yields 0.02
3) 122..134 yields 0.04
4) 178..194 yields 0.02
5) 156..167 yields -0.03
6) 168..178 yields 0.00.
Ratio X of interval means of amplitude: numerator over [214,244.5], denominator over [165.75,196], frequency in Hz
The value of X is 1.1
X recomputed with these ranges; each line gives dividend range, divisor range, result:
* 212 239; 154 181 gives 1.07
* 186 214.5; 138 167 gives 0.93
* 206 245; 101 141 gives 1.14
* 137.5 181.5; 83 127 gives 1.08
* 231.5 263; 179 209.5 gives 1.20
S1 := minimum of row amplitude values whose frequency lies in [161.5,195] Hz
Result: 41.66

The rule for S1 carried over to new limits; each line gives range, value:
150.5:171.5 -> 42.32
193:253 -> 35.35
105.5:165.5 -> 38.08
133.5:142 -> 39.96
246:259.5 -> 48.58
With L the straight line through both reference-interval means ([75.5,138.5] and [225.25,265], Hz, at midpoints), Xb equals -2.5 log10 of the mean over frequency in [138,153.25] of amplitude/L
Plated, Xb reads 0.02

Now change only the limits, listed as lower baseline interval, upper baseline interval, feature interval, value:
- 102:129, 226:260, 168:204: 0.06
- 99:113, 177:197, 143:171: -0.03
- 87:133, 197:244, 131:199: -0.02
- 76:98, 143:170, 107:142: 0.03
